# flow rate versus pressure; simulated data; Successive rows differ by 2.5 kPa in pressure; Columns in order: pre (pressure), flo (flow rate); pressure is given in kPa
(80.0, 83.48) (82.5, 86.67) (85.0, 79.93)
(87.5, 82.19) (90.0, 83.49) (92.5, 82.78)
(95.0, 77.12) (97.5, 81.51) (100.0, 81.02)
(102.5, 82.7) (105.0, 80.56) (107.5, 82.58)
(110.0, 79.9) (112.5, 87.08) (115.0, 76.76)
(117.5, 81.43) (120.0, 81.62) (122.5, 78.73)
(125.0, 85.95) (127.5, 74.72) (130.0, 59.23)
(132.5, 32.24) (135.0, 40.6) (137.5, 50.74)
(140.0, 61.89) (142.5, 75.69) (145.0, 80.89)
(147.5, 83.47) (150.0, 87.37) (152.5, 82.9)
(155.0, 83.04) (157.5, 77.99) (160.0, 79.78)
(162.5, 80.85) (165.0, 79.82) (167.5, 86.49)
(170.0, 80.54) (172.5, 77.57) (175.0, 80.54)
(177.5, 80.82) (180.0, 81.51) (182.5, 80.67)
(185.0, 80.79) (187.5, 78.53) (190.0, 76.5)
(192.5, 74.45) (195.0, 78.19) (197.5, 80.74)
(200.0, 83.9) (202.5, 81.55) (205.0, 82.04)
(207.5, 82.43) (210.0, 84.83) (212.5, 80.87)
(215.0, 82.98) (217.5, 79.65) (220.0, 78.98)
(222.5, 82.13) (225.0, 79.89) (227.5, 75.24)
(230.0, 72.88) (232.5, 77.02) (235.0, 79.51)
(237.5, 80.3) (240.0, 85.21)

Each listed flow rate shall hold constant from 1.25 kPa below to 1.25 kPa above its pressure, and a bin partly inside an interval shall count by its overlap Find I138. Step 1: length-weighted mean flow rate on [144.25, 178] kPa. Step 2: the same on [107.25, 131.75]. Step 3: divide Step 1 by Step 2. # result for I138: 1.1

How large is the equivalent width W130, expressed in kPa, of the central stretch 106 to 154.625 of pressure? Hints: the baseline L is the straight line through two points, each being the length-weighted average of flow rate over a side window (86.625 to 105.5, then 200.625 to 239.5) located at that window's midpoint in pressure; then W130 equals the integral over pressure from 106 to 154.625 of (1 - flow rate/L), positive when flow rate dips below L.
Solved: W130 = 4.8 kPa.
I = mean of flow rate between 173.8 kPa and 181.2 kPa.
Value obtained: 81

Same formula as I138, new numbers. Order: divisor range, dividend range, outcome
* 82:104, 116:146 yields 0.82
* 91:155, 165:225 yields 1.08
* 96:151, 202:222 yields 1.11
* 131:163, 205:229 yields 1.15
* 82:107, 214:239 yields 0.97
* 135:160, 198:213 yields 1.11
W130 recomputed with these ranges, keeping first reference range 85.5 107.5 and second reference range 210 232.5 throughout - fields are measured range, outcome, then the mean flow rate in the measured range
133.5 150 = 2.85 kPa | 66.7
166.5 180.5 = -0.18 kPa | 81.1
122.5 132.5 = 1.49 kPa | 68.8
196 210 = -0.48 kPa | 82.3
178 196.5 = 0.25 kPa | 78.8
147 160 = -0.35 kPa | 82.6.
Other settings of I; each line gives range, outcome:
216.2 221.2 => 79.4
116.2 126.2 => 81.9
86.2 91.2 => 82.8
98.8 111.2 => 81.4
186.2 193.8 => 76.5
